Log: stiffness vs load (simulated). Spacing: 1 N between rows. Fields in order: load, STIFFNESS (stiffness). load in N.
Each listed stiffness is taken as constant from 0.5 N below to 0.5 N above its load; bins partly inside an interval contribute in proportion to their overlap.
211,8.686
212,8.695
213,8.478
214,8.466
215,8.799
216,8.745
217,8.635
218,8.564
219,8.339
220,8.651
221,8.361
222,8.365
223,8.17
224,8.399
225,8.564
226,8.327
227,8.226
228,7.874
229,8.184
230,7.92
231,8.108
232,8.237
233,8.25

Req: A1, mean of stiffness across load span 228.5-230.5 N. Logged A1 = 8.05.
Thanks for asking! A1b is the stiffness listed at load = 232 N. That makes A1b 8.237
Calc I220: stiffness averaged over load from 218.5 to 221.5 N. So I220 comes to 8.45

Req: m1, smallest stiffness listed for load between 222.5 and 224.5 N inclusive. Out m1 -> 8.17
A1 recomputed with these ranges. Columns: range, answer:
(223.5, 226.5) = 8.43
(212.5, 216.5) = 8.62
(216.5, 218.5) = 8.6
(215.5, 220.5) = 8.59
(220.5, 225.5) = 8.37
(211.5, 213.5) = 8.59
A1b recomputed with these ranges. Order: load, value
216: 8.745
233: 8.25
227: 8.226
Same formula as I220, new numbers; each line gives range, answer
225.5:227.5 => 8.28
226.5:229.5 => 8.09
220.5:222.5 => 8.36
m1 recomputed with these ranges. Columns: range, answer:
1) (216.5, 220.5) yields 8.339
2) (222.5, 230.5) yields 7.874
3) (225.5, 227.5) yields 8.226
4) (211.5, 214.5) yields 8.466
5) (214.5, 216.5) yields 8.745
